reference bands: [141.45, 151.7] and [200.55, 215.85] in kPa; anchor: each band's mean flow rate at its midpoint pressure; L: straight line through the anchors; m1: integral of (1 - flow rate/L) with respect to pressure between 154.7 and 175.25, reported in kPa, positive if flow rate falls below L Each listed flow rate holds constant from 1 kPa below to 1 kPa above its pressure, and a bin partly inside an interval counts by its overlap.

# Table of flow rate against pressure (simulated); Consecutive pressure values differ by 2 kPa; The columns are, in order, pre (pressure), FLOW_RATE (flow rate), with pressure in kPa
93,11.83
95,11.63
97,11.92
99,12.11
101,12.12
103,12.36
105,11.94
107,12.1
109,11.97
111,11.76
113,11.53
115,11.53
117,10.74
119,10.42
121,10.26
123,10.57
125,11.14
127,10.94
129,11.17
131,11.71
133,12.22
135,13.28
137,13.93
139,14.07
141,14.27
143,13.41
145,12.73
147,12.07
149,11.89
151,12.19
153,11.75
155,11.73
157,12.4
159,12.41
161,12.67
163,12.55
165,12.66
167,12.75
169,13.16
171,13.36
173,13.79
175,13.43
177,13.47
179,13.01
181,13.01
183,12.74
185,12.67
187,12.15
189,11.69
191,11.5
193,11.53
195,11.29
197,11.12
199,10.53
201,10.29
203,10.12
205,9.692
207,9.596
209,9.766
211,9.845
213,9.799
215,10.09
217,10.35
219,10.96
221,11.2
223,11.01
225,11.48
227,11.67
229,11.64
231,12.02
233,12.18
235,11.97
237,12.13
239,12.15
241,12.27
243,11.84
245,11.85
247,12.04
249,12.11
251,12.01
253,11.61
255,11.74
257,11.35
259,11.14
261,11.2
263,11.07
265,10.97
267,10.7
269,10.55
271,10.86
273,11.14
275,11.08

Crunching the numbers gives -1.9 kPa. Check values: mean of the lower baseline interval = 12.6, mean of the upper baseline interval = 9.88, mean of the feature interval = 12.8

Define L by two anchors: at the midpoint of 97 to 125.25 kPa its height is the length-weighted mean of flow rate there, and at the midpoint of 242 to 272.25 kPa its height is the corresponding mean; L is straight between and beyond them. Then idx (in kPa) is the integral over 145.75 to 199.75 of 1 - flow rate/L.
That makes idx -4.29 kPa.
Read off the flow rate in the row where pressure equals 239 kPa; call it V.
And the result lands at 12.15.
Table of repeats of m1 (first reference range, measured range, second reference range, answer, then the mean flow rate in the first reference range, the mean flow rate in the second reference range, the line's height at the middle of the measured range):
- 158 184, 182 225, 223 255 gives 5.6 kPa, 13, 11.9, 12.5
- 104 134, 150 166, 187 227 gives -1.8 kPa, 11.3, 10.7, 11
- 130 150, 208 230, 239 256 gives 2.7 kPa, 13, 11.9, 12.2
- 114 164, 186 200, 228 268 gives 0.6 kPa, 12.1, 11.7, 11.9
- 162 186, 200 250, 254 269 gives 3.2 kPa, 13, 11.1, 11.9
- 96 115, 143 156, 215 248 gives -0.4 kPa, 12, 11.6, 11.8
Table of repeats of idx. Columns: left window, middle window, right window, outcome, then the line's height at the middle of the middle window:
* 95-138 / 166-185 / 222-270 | -2.45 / 11.7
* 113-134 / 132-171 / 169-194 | -2.95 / 11.9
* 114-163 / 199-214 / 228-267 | 2.45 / 11.9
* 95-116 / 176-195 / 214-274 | -1.17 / 11.6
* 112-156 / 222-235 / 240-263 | 0.08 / 11.8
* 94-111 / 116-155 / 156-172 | 1.18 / 12.4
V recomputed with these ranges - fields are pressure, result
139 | 14.07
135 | 13.28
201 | 10.29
